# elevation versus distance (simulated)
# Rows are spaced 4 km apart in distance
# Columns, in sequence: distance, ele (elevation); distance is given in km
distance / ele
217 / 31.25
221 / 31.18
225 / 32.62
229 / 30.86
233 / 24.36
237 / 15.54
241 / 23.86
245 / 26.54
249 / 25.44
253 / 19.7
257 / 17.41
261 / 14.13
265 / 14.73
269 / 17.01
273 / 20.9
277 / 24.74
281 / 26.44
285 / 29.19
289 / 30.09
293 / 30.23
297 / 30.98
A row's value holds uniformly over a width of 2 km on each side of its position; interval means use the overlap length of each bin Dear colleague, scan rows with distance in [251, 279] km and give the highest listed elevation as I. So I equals 24.74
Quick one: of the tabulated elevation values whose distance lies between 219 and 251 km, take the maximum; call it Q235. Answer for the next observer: 32.62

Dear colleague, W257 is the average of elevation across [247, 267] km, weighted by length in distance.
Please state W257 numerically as 18.3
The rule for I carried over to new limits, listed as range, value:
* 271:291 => 30.09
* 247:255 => 25.44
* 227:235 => 30.86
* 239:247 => 26.54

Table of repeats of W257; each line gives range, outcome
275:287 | 26.8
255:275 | 16.8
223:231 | 31.7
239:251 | 25.3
